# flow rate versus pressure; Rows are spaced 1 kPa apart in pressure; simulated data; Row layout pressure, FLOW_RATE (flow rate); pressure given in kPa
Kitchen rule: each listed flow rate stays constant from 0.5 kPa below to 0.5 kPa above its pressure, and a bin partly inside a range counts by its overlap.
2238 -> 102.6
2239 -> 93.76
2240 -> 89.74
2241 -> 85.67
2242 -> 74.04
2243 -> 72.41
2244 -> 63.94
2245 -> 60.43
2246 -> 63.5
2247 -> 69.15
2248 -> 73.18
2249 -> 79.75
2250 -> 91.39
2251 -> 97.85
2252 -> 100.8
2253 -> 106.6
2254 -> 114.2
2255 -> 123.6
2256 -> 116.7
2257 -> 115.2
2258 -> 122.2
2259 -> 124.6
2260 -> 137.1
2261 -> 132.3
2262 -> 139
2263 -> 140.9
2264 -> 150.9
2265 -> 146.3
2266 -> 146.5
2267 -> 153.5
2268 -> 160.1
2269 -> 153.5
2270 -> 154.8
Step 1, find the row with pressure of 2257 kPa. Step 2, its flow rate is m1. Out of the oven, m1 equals 115.2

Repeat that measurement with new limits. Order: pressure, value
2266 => 146.5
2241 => 85.67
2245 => 60.43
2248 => 73.18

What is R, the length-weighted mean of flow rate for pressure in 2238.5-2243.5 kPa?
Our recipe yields 83.1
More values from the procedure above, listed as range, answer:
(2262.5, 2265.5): 146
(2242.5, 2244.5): 68.2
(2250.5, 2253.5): 102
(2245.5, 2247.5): 66.3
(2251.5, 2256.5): 112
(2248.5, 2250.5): 85.6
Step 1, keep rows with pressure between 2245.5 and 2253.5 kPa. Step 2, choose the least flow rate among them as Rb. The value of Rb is 63.5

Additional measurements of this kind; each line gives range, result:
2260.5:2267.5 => 132.3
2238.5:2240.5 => 89.74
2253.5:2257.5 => 114.2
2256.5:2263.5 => 115.2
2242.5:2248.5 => 60.43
